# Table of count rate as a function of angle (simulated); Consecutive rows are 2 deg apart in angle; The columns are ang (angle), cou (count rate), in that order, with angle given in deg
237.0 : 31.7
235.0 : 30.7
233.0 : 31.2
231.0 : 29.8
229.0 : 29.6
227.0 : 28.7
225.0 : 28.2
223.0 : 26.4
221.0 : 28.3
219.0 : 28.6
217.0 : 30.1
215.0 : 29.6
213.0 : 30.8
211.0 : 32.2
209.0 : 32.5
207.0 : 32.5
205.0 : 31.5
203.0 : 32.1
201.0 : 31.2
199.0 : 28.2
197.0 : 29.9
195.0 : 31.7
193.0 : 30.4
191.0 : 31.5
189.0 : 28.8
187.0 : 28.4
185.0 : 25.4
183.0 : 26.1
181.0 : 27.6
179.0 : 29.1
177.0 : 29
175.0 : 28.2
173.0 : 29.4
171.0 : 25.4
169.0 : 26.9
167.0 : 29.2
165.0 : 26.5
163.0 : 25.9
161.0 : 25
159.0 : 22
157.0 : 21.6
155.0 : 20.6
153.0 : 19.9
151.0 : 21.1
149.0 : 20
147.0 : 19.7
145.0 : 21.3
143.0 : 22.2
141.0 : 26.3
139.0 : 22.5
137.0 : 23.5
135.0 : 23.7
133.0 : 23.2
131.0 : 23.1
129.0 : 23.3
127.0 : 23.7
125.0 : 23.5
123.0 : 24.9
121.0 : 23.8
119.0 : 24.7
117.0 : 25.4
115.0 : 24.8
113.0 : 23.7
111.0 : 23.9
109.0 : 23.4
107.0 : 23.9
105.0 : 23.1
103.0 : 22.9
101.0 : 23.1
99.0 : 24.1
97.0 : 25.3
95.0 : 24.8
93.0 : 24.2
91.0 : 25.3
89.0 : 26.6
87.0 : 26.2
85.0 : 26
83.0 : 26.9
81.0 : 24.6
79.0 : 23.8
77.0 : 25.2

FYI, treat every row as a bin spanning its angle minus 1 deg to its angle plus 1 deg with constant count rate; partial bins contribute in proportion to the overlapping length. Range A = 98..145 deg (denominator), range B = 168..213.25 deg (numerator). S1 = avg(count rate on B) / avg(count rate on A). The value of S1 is 1.24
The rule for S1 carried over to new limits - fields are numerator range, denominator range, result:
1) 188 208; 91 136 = 1.28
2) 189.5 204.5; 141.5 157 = 1.47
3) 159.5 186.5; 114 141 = 1.13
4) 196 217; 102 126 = 1.29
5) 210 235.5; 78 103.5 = 1.18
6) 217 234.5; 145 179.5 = 1.18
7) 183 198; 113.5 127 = 1.20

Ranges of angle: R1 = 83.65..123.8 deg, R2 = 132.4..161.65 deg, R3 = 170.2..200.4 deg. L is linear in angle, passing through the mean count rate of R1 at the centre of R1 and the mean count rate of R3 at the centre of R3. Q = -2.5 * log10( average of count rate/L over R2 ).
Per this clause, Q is 0.20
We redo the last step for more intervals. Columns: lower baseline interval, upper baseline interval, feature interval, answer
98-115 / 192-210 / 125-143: 0.10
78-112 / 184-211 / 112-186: 0.14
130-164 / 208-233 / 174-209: -0.11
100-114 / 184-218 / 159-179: 0.04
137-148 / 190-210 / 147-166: 0.11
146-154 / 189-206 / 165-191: -0.06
